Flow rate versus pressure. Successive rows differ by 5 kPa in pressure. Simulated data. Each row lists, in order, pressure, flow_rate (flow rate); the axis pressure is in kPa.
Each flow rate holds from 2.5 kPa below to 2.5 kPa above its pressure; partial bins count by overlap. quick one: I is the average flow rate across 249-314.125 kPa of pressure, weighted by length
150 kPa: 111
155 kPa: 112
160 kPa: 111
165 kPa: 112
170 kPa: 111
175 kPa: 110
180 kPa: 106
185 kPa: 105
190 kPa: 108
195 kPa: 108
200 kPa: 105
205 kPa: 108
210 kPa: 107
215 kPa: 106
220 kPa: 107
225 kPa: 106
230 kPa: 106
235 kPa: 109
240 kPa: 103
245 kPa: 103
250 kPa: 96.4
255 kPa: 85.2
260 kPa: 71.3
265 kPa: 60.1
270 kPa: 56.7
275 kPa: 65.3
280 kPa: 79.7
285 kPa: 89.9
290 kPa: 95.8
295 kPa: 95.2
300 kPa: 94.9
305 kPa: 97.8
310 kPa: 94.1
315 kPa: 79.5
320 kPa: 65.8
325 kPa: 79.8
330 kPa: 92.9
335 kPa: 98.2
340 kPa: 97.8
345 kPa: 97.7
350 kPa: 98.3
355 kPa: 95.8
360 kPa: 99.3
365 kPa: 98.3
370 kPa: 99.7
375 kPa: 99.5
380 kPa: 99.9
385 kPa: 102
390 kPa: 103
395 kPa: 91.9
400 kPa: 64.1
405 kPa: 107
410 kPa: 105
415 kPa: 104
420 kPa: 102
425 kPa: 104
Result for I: 82.9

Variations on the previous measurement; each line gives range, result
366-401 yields 95.8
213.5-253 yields 104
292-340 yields 89.2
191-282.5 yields 93.7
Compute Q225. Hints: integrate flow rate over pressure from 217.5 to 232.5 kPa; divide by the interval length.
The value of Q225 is 106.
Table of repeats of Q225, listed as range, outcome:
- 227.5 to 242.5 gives 106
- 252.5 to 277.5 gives 67.7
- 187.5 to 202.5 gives 107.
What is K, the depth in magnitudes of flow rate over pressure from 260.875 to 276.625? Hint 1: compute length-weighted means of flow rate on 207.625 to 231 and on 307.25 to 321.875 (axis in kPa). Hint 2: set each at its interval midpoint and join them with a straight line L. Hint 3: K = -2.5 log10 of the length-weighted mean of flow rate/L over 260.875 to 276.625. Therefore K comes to 0.449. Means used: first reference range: 106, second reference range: 80.7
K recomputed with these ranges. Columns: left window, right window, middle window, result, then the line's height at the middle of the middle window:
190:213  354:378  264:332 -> 0.23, 102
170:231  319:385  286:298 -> 0.06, 99.8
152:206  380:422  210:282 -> 0.17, 105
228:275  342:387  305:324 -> 0.14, 93.4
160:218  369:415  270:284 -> 0.40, 103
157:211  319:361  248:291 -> 0.28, 99.6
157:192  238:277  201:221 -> -0.11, 96.3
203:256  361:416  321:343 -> 0.11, 99.8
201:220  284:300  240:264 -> 0.14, 100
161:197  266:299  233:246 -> -0.14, 92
